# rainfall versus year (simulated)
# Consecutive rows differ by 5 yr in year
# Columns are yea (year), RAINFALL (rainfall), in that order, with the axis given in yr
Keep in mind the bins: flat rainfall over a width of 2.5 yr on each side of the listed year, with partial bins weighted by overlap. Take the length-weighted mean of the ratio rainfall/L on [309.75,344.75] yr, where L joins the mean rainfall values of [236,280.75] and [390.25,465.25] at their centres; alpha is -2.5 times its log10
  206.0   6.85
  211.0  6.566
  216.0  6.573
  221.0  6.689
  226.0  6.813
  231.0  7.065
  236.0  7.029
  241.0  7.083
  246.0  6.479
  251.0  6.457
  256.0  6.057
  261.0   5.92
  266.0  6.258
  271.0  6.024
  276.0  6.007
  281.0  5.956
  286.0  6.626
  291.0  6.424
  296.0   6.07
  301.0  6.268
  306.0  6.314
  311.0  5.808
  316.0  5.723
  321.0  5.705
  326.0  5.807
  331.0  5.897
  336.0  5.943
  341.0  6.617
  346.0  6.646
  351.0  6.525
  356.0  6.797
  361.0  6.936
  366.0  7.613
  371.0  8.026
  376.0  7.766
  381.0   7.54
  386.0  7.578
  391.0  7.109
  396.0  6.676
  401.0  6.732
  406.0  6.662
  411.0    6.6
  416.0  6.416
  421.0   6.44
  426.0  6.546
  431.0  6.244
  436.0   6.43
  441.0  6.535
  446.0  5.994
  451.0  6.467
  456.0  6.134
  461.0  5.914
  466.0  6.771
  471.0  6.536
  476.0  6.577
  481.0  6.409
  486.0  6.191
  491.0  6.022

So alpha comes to 0.07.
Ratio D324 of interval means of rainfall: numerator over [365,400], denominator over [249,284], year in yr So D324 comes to 1.22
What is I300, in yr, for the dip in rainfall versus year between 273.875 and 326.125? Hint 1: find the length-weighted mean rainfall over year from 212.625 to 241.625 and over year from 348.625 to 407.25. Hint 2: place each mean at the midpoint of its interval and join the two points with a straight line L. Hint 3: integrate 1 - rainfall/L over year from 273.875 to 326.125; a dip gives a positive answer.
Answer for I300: 6.9 yr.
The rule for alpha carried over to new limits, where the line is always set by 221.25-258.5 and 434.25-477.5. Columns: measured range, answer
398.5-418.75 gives -0.026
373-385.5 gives -0.180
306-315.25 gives 0.116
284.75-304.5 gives 0.050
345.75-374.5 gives -0.100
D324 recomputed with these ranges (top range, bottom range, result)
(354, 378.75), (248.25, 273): 1.21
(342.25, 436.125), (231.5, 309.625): 1.09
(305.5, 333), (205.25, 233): 0.87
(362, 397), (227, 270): 1.15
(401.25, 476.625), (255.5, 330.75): 1.06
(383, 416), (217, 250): 1.01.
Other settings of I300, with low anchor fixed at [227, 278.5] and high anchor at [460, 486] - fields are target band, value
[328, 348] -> 0.6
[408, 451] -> 0.3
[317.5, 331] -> 1.4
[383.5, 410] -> -2.0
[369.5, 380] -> -2.3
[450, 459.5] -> 0.3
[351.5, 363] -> -0.6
